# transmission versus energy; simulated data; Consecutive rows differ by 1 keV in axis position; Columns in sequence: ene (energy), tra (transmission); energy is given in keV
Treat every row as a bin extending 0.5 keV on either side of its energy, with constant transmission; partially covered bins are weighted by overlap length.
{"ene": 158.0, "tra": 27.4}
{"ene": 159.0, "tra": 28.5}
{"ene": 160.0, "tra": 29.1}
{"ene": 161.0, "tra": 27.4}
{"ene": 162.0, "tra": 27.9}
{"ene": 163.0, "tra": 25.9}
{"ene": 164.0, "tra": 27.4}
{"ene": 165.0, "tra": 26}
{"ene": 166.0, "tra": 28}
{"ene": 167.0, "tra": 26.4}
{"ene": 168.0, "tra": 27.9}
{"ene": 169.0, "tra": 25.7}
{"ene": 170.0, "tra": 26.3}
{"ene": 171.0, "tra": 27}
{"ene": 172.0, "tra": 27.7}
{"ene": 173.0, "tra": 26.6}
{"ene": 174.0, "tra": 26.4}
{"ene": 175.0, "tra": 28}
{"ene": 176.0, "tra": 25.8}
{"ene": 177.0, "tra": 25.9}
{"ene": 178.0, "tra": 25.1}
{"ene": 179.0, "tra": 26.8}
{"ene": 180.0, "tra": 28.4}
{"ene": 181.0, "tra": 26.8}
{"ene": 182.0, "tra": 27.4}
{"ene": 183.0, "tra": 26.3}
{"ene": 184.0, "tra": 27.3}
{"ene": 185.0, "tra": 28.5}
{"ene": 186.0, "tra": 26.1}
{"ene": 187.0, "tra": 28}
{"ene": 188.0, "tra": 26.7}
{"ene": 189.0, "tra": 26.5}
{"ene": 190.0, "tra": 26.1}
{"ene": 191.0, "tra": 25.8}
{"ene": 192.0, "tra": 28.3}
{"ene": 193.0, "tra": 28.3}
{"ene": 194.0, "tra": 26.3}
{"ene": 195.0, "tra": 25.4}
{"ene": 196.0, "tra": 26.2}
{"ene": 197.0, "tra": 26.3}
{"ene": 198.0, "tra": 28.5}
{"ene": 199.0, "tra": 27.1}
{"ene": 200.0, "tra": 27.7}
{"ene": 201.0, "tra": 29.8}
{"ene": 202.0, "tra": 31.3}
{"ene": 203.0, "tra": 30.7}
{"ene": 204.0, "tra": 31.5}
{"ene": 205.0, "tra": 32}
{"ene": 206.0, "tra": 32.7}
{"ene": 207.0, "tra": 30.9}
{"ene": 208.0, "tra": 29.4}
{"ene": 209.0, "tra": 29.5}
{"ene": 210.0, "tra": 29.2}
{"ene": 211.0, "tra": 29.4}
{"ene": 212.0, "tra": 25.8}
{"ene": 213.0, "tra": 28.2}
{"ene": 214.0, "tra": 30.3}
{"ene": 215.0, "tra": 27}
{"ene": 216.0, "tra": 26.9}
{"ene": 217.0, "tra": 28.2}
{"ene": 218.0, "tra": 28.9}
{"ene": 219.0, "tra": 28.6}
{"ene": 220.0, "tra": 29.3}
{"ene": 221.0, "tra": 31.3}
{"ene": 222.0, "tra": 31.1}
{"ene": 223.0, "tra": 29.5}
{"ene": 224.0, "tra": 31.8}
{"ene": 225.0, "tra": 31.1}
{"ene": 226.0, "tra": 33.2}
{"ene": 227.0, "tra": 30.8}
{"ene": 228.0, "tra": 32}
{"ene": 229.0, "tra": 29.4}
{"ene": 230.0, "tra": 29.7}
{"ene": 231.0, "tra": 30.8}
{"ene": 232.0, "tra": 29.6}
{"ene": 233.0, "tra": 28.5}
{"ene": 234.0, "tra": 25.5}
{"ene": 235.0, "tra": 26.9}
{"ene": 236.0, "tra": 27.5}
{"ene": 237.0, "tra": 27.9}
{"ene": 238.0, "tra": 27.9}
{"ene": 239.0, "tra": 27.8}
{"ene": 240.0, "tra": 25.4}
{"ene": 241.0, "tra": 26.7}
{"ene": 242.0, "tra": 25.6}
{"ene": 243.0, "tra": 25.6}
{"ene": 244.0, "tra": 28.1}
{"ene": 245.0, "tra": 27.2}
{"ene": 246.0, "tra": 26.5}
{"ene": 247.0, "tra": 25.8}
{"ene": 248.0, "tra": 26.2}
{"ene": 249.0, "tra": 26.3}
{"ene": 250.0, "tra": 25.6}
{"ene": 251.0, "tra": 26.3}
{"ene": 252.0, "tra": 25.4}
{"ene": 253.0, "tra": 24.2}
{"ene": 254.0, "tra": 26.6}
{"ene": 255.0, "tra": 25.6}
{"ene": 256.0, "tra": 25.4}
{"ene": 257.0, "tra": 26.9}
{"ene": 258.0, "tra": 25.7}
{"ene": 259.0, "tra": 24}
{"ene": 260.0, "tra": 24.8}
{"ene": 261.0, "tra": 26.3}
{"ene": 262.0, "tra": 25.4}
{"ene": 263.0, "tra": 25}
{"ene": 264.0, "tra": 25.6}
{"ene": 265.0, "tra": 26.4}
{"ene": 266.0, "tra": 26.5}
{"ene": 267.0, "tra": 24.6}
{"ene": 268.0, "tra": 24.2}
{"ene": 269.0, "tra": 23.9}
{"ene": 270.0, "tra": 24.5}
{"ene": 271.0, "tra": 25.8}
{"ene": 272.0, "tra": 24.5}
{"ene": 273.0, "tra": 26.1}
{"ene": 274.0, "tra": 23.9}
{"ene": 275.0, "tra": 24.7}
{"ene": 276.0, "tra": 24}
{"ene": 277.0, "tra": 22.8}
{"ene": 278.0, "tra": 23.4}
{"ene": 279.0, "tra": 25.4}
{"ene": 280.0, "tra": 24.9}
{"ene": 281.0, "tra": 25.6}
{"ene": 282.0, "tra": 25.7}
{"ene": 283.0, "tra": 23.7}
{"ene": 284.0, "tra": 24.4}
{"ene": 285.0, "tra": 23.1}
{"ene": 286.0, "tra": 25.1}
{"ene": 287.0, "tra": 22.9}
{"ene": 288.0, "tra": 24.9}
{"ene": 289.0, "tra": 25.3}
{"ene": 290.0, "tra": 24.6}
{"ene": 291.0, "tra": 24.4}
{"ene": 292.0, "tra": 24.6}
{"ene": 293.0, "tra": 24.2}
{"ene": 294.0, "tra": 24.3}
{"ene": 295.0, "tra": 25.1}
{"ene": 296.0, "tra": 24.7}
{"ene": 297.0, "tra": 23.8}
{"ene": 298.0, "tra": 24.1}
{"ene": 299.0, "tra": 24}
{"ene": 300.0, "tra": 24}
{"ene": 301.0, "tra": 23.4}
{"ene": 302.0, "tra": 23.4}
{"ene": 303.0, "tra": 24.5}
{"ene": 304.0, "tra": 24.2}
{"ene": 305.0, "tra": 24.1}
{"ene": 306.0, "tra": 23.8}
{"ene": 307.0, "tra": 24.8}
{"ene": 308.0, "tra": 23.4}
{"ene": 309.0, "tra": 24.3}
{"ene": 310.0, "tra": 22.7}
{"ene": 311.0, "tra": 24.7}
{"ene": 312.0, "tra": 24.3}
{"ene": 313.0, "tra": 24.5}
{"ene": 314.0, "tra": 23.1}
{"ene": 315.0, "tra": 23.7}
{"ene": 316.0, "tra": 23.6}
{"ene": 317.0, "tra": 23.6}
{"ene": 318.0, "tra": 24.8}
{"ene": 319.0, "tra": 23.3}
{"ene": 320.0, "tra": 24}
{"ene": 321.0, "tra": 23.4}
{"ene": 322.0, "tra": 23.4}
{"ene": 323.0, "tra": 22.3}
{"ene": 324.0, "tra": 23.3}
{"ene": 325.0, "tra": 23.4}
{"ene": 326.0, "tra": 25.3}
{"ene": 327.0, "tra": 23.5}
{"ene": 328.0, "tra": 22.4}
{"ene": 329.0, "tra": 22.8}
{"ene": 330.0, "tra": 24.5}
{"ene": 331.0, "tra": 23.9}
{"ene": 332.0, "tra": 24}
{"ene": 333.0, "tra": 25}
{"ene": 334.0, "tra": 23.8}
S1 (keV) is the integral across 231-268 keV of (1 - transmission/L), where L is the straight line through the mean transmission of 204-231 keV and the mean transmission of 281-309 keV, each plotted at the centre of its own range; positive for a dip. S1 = 1.73 keV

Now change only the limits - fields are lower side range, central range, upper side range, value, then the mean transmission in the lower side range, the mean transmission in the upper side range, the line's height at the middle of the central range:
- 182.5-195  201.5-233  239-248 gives -3.9 keV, 27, 26.4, 26.7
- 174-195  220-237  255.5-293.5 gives -2.6 keV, 26.9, 24.8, 25.9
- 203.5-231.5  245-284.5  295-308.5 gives 2.1 keV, 29.9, 24.1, 26.6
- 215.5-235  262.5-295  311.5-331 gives 2.1 keV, 29.7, 23.6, 26.3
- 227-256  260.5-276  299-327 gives 0.5 keV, 27.2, 23.8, 25.9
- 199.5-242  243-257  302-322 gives 0.7 keV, 29.3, 23.9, 27.6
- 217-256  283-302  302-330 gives 0.6 keV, 28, 23.8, 25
